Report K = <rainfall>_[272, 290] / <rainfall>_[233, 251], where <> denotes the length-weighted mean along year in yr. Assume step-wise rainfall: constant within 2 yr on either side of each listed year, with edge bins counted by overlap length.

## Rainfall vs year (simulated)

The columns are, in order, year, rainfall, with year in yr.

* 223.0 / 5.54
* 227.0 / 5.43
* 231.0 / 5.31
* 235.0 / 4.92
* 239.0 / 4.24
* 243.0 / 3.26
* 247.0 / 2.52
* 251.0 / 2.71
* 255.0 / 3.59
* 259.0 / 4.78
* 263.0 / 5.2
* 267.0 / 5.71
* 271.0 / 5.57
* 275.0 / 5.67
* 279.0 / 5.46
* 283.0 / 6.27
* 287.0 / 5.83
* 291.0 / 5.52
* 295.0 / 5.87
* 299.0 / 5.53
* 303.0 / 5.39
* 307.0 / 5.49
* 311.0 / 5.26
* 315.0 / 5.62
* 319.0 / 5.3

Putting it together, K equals 1.60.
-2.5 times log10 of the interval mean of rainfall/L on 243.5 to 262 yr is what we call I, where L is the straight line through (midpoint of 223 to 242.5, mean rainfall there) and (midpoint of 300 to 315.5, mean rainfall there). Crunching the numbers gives 0.40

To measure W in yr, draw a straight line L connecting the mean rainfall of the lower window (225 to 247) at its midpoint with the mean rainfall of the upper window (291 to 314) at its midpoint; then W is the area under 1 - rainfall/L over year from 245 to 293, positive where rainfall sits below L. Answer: 1.0 yr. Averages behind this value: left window 4.44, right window 5.51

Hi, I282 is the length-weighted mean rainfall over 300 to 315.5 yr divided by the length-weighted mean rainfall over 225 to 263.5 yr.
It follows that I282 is 1.31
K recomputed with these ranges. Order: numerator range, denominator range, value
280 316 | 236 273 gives 1.34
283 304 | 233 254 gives 1.61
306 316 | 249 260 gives 1.51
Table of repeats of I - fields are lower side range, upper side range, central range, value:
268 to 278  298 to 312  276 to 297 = -0.048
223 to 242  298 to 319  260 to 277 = -0.064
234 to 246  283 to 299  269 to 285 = -0.092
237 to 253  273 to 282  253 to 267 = -0.081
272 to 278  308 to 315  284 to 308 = -0.029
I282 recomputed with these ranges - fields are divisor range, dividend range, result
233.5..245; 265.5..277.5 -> 1.37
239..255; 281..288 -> 1.96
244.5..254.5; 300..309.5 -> 1.95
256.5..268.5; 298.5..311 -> 1.06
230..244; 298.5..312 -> 1.22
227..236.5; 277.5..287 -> 1.13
